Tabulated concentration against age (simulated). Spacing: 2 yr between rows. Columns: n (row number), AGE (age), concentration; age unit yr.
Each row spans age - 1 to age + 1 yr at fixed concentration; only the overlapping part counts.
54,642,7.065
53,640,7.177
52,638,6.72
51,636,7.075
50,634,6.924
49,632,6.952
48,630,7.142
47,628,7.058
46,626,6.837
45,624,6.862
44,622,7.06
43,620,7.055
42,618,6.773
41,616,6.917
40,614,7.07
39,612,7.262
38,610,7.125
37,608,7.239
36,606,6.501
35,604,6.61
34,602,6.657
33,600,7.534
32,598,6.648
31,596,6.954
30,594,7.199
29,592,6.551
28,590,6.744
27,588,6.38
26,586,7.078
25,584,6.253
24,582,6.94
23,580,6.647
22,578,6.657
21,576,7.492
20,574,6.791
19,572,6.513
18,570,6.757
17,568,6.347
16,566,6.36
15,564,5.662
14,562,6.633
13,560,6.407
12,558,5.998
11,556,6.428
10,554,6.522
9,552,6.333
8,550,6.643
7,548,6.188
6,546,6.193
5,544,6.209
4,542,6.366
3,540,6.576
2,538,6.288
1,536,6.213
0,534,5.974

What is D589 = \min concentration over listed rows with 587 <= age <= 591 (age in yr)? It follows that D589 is 6.38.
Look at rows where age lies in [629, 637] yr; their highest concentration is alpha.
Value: 7.142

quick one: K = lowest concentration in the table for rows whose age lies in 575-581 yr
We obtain 6.647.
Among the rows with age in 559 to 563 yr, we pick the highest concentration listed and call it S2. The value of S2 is 6.633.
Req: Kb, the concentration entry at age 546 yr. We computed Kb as 6.193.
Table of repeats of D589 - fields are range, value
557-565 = 5.662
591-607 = 6.501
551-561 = 5.998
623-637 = 6.837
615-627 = 6.773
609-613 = 7.125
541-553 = 6.188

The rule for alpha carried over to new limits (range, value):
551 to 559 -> 6.522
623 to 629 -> 7.058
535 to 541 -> 6.576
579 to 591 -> 7.078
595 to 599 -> 6.954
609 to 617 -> 7.262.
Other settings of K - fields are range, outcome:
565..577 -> 6.347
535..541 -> 6.213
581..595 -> 6.253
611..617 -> 6.917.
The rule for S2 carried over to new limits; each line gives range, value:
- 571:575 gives 6.791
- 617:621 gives 7.055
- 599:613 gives 7.534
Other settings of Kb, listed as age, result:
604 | 6.61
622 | 7.06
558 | 5.998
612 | 7.262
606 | 6.501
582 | 6.94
